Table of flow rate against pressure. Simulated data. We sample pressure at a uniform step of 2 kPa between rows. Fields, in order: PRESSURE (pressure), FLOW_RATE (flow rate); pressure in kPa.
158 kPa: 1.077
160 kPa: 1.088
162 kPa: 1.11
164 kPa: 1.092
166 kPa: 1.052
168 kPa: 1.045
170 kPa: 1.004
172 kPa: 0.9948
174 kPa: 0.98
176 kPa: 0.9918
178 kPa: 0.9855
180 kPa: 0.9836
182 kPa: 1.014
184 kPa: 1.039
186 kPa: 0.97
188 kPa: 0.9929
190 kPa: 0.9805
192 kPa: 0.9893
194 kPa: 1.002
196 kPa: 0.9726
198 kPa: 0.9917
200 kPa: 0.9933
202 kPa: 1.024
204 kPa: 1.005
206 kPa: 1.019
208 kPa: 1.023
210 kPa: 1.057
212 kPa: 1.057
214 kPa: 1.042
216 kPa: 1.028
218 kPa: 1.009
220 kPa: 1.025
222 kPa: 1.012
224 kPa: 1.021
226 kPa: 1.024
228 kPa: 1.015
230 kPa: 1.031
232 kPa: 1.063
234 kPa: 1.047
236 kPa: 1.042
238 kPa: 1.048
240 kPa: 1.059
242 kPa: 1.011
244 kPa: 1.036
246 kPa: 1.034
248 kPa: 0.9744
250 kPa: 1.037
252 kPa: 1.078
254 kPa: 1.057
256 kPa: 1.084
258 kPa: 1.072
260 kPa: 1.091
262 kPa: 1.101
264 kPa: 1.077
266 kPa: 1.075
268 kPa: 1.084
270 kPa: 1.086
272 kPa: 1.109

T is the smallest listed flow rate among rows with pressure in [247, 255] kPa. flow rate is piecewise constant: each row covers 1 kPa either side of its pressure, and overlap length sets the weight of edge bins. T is 0.9744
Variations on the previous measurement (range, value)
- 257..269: 1.072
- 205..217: 1.019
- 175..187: 0.97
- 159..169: 1.045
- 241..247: 1.011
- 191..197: 0.9726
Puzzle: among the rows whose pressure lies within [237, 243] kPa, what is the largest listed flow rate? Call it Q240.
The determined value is 1.059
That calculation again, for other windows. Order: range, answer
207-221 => 1.057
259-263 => 1.101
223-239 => 1.063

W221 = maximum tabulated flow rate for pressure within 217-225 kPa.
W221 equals 1.025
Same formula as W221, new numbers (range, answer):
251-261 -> 1.091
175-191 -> 1.039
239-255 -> 1.078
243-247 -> 1.036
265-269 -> 1.084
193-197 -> 1.002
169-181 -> 1.004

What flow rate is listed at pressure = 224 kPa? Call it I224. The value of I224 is 1.021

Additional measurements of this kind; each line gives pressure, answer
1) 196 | 0.9726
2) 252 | 1.078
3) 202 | 1.024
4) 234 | 1.047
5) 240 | 1.059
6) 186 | 0.97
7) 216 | 1.028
